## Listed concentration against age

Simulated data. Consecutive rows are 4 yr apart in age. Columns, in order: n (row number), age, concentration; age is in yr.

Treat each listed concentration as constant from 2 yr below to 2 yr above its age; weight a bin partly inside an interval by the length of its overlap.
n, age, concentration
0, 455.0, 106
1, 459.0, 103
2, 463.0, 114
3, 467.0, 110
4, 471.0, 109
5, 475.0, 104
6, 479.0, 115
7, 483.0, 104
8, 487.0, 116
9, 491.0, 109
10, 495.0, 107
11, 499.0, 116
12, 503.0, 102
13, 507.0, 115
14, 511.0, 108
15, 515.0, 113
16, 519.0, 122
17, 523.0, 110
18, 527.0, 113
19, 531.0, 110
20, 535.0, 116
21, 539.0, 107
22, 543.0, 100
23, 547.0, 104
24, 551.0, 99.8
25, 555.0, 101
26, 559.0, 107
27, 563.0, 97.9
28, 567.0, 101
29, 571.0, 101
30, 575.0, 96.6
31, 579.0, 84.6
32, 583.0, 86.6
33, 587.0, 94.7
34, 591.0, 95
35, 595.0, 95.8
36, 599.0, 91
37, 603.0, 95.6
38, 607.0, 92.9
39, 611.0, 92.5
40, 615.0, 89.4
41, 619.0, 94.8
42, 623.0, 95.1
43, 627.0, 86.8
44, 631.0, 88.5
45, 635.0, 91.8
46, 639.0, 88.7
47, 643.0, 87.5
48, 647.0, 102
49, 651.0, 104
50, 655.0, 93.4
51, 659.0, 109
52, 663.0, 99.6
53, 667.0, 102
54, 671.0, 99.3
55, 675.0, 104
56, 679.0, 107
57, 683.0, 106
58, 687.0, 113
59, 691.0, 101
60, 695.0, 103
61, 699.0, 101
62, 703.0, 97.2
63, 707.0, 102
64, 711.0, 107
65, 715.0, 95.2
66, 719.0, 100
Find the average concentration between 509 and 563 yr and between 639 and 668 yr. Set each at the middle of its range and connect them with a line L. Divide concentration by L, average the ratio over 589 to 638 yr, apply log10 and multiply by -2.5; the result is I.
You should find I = 0.11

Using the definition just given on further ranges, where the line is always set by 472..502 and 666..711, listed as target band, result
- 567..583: 0.14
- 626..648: 0.16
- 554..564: 0.05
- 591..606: 0.13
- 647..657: 0.06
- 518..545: -0.02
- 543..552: 0.06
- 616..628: 0.14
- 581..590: 0.17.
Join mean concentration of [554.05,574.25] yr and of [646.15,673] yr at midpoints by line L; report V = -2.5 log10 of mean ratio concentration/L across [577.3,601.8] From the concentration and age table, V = 0.11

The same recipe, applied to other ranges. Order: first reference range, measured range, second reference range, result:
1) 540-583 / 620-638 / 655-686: 0.12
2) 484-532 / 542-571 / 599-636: 0.01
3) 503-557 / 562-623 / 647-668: 0.12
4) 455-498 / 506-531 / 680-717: -0.05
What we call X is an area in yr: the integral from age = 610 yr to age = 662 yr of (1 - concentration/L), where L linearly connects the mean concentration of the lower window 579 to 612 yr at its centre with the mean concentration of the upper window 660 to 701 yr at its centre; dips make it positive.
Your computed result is 1.9 yr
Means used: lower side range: 92.5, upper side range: 104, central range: 94.3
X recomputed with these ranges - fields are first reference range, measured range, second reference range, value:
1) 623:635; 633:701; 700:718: -4.3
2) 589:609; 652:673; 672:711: 0.0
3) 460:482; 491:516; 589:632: -1.0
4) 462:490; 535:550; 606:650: -0.4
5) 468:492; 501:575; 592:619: -3.5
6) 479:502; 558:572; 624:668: 0.3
